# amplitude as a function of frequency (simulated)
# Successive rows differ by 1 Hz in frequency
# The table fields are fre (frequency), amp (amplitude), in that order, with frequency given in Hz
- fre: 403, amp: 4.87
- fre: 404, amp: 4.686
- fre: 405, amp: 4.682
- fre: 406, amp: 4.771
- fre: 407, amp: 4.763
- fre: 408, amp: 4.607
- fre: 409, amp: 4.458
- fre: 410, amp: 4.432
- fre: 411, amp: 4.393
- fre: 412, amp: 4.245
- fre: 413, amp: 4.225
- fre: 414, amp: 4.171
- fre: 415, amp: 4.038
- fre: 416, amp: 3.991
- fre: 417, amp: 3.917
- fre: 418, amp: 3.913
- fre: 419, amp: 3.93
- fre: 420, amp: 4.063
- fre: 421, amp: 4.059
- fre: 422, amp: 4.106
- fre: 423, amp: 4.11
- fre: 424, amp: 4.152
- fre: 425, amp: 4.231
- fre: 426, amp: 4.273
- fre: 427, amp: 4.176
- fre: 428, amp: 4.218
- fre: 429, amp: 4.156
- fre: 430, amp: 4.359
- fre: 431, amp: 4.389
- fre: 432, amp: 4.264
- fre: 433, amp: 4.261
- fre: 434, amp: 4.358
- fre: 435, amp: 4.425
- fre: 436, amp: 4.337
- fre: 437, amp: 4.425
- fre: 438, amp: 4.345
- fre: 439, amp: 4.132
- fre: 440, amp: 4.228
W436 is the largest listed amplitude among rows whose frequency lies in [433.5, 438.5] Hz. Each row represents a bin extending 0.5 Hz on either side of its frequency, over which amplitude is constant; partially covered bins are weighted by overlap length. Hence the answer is 4.425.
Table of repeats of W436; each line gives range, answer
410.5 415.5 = 4.393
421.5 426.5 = 4.273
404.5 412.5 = 4.771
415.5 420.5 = 4.063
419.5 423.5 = 4.11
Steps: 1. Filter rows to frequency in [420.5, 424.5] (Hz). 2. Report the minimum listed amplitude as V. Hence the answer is 4.059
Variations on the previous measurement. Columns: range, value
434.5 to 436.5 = 4.337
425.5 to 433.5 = 4.156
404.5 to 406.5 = 4.682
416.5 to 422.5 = 3.913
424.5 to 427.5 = 4.176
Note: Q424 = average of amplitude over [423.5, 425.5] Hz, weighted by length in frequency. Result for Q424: 4.19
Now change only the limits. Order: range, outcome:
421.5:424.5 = 4.12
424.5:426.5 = 4.25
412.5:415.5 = 4.14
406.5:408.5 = 4.69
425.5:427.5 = 4.22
